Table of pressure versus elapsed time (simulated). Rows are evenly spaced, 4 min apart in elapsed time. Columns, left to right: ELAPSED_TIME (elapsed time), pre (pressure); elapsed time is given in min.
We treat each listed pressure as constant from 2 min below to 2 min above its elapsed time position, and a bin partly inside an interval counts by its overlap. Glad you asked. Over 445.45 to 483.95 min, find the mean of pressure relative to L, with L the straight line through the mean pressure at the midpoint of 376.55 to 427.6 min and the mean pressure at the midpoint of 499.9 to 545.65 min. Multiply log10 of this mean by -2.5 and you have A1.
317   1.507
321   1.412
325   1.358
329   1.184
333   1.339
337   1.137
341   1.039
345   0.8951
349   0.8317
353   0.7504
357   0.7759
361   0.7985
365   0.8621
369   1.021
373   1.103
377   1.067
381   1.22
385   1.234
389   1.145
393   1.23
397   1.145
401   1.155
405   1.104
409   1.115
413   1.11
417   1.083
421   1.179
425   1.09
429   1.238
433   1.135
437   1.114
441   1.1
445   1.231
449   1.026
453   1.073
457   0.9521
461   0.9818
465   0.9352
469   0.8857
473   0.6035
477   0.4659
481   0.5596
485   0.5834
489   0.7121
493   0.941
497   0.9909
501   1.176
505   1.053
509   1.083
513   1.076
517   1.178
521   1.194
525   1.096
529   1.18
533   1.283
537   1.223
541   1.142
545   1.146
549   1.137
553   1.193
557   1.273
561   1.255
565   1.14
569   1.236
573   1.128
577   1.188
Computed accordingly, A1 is 0.339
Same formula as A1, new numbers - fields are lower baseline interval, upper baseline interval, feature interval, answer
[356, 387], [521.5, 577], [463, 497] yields 0.47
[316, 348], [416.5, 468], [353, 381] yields 0.23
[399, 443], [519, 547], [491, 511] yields 0.12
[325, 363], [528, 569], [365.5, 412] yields -0.09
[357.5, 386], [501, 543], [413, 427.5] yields -0.06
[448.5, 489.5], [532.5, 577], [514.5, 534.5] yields -0.13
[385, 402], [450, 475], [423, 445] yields -0.13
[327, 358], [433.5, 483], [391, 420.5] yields -0.19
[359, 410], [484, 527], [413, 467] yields -0.03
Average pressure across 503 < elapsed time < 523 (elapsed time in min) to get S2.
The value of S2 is 1.12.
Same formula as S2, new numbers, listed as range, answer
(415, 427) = 1.12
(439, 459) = 1.08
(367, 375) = 1.06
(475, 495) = 0.652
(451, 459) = 1.01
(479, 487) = 0.572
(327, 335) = 1.26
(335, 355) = 0.931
